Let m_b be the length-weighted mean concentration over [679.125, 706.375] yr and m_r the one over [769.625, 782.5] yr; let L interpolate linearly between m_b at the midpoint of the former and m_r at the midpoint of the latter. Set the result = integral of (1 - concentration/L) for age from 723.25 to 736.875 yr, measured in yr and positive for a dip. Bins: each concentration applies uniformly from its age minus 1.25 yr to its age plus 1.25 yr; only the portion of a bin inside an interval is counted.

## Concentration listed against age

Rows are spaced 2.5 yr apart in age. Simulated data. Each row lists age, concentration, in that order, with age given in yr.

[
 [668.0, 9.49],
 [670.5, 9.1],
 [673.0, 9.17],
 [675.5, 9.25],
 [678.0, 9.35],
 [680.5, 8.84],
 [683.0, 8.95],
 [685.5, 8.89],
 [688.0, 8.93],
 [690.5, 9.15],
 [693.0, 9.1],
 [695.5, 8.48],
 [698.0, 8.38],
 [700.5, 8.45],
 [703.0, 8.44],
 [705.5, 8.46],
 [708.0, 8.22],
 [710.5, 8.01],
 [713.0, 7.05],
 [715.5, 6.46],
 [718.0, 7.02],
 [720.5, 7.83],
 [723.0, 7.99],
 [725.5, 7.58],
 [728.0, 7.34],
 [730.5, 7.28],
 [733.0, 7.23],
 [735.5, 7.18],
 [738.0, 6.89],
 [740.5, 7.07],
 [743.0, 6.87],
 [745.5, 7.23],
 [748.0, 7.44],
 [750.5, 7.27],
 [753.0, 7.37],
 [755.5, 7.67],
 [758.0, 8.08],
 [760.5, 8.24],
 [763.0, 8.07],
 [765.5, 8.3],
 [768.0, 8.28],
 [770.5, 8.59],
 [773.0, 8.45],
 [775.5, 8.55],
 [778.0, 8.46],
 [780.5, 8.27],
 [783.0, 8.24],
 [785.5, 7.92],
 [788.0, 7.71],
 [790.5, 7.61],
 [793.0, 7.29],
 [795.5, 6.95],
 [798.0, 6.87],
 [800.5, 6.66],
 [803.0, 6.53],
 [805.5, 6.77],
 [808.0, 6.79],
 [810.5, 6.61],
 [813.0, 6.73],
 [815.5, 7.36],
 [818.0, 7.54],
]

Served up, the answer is 2.0 yr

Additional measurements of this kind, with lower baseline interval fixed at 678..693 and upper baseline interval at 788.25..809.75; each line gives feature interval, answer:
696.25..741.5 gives 4.2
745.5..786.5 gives -2.8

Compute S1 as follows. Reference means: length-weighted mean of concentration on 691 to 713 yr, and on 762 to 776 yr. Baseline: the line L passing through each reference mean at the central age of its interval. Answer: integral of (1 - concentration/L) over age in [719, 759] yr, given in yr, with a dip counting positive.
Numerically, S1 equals 4.7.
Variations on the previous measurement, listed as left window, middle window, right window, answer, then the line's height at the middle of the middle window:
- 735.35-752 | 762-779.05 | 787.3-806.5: -3.1 yr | 7.08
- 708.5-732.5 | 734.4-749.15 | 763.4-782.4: 1.3 yr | 7.81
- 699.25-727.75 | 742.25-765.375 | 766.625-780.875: 1.7 yr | 8.22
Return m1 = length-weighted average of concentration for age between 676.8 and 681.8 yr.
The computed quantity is 9.09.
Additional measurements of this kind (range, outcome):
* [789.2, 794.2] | 7.45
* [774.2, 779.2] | 8.5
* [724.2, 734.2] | 7.36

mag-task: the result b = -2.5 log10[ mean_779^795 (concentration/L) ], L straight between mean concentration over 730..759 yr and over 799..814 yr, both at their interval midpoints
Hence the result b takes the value -0.14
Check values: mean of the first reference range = 7.29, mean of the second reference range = 6.68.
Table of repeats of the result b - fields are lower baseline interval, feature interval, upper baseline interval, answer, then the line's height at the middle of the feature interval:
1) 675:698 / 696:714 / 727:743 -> 0.01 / 8.26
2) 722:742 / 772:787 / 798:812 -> -0.20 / 6.91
